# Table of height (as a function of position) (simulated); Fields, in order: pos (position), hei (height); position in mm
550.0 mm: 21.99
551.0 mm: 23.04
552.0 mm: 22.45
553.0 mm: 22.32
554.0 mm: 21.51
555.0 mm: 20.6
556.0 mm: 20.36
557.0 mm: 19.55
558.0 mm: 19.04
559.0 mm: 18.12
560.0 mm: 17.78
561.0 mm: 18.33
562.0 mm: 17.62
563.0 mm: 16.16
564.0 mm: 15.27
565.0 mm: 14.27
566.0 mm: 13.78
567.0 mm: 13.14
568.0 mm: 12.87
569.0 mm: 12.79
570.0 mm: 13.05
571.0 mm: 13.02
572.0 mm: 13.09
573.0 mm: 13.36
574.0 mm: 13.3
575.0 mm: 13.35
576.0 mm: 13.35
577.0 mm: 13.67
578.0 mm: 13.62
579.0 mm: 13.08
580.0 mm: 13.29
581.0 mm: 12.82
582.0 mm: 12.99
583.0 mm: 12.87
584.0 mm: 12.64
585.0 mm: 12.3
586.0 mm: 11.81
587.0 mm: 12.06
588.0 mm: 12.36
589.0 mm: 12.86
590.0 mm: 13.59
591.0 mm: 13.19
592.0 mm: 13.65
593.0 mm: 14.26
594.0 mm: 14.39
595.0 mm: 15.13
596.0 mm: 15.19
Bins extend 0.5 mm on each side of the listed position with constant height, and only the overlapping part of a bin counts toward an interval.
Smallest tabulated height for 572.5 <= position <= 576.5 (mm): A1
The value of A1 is 13.3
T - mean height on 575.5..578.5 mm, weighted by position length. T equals 13.5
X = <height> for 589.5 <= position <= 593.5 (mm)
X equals 13.7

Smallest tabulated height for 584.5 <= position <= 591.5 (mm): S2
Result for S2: 11.81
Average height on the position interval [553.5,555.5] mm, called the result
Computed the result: 21.1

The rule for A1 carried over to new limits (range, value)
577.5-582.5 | 12.82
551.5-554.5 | 21.51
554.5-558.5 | 19.04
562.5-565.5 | 14.27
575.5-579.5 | 13.08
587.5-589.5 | 12.36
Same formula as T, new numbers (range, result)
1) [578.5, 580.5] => 13.2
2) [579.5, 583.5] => 13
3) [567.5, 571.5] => 12.9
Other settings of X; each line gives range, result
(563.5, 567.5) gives 14.1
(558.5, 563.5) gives 17.6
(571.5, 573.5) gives 13.2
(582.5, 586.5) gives 12.4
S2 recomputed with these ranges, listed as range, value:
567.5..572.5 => 12.79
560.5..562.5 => 17.62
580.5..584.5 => 12.64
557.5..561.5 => 17.78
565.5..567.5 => 13.14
